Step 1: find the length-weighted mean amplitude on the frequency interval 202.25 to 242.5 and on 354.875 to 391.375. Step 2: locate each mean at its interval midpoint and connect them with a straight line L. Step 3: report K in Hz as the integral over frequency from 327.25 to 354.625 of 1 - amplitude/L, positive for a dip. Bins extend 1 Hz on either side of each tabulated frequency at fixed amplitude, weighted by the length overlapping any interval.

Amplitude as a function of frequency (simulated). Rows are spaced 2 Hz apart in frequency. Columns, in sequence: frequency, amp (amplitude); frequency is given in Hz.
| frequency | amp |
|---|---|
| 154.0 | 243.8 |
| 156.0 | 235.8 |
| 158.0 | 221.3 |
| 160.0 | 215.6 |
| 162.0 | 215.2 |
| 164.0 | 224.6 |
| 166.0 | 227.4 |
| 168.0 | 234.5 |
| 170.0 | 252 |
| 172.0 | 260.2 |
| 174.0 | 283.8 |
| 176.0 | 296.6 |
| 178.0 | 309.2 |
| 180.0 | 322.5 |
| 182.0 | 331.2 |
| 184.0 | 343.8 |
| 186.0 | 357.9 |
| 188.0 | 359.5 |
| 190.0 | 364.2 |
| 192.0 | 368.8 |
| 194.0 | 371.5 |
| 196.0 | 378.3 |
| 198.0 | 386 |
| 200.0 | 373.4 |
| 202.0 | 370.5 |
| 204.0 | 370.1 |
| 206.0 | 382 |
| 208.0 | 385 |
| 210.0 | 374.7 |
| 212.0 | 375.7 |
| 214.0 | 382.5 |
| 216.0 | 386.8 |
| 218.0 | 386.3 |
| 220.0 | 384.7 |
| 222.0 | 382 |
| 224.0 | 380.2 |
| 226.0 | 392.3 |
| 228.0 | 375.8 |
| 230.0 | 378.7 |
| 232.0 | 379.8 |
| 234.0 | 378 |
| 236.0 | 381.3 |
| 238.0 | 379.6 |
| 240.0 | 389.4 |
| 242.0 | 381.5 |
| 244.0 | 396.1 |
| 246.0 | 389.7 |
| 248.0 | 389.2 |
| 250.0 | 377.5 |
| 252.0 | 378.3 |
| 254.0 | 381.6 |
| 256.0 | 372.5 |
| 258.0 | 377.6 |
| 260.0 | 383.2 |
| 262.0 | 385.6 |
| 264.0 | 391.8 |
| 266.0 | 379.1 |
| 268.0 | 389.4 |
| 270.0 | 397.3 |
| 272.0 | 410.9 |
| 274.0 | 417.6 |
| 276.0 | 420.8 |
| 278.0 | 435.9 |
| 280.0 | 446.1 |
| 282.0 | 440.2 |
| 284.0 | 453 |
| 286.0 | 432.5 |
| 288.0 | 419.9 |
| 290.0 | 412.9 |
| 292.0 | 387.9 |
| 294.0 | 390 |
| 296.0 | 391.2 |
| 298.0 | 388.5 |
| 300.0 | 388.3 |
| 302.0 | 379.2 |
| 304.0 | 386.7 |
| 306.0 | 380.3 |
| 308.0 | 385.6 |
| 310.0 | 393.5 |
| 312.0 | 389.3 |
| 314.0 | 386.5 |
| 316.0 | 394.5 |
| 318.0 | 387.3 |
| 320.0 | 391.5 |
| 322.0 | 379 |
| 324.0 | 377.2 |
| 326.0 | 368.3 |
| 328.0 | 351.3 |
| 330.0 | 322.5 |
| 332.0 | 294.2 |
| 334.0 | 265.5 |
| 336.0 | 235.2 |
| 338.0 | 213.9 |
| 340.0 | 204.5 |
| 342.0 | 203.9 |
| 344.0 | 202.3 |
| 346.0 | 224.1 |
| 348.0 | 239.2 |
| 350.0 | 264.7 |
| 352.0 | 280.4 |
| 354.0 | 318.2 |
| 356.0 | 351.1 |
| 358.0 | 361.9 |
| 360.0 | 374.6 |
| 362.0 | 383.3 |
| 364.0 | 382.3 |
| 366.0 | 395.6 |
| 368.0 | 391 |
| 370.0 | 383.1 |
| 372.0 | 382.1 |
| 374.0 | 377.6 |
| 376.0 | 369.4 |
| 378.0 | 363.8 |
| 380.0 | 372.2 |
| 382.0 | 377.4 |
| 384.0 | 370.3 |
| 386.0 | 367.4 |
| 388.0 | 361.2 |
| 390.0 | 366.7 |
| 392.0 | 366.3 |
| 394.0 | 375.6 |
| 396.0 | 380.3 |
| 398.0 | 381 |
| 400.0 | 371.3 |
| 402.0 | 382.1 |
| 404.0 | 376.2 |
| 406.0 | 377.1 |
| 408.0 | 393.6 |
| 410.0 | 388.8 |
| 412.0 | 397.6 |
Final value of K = 8.6 Hz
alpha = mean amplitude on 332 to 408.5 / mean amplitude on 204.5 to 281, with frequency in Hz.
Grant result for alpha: 0.9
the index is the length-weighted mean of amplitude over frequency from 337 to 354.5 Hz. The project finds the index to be 237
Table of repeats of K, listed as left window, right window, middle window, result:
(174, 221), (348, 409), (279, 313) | -3.8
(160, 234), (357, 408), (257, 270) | -1.2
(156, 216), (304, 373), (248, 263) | -2.5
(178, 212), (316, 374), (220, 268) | -4.5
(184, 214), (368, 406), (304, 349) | 6.5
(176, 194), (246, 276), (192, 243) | -2.4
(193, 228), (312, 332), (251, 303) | -3.9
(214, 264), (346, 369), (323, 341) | 2.8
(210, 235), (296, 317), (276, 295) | -1.9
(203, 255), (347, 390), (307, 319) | -0.8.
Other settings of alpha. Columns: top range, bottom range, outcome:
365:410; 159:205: 1.20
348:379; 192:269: 0.93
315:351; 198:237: 0.78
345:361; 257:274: 0.77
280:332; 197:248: 1.02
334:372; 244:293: 0.75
